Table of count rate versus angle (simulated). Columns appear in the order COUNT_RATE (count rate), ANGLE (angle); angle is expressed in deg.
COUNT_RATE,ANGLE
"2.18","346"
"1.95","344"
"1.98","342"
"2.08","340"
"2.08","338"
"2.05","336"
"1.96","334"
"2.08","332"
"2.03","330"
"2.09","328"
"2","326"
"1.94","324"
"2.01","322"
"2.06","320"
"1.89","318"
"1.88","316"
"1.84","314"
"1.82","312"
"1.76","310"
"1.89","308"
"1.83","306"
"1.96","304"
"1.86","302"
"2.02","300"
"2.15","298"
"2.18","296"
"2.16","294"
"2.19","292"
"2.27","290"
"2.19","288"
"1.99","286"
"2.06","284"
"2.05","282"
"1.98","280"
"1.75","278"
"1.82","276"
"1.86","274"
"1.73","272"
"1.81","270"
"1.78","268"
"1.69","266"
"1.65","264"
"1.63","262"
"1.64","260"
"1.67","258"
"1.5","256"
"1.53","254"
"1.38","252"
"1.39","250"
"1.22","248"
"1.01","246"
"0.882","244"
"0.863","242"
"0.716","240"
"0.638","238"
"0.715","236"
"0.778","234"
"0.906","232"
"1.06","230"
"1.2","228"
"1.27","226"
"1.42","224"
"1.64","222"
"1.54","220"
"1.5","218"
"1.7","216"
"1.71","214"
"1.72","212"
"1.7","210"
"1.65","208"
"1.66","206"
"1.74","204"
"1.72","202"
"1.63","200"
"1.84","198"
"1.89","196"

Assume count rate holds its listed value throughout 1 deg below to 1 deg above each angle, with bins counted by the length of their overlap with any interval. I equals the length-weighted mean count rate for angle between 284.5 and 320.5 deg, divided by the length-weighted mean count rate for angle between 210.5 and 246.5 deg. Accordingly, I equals 1.68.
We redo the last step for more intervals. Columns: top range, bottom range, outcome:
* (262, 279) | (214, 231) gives 1.22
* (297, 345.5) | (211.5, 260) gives 1.57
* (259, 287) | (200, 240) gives 1.32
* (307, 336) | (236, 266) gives 1.55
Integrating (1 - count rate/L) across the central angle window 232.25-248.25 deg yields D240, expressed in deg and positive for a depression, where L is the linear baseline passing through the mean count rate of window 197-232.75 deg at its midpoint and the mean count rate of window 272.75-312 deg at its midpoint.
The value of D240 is 8.1 deg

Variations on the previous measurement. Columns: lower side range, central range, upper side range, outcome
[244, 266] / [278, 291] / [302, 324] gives -3.0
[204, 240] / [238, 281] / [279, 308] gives 6.3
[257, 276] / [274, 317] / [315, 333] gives -2.8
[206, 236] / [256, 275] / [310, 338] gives -0.7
